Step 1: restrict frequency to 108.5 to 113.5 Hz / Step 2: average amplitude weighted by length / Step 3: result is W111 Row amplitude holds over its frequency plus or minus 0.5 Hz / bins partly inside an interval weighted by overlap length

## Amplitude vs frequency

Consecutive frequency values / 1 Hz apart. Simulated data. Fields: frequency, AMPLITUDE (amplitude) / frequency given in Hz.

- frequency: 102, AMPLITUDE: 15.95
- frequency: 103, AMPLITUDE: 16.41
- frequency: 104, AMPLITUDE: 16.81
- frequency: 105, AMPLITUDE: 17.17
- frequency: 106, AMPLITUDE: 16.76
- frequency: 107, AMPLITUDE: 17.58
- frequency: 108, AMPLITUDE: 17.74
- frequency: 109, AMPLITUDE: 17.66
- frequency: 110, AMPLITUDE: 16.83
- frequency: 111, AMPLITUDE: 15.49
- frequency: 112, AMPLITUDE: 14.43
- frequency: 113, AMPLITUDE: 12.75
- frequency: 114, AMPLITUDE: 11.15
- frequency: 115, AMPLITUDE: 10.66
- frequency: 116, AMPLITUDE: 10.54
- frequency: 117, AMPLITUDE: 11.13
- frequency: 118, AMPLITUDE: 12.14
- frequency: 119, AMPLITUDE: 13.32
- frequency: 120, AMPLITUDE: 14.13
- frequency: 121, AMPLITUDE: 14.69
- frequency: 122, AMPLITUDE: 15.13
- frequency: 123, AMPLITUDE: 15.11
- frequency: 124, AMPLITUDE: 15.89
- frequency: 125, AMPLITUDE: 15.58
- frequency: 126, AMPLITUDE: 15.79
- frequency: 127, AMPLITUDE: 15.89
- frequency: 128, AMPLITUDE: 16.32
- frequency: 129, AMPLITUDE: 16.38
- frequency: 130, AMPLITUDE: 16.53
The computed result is 15.4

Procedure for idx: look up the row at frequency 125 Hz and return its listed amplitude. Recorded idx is 15.58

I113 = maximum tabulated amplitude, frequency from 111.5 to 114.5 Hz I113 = 14.43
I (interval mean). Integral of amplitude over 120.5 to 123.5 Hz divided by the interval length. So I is 15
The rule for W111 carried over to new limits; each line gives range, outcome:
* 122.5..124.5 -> 15.5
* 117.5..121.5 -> 13.6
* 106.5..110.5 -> 17.5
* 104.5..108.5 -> 17.3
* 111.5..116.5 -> 11.9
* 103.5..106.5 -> 16.9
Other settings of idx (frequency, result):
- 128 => 16.32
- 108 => 17.74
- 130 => 16.53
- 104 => 16.81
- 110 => 16.83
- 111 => 15.49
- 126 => 15.79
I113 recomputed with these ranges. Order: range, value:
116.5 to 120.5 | 14.13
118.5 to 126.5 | 15.89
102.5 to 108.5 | 17.74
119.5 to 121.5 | 14.69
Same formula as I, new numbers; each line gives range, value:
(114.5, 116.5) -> 10.6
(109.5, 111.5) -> 16.2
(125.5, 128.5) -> 16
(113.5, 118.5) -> 11.1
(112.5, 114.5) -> 11.9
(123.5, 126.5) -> 15.8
